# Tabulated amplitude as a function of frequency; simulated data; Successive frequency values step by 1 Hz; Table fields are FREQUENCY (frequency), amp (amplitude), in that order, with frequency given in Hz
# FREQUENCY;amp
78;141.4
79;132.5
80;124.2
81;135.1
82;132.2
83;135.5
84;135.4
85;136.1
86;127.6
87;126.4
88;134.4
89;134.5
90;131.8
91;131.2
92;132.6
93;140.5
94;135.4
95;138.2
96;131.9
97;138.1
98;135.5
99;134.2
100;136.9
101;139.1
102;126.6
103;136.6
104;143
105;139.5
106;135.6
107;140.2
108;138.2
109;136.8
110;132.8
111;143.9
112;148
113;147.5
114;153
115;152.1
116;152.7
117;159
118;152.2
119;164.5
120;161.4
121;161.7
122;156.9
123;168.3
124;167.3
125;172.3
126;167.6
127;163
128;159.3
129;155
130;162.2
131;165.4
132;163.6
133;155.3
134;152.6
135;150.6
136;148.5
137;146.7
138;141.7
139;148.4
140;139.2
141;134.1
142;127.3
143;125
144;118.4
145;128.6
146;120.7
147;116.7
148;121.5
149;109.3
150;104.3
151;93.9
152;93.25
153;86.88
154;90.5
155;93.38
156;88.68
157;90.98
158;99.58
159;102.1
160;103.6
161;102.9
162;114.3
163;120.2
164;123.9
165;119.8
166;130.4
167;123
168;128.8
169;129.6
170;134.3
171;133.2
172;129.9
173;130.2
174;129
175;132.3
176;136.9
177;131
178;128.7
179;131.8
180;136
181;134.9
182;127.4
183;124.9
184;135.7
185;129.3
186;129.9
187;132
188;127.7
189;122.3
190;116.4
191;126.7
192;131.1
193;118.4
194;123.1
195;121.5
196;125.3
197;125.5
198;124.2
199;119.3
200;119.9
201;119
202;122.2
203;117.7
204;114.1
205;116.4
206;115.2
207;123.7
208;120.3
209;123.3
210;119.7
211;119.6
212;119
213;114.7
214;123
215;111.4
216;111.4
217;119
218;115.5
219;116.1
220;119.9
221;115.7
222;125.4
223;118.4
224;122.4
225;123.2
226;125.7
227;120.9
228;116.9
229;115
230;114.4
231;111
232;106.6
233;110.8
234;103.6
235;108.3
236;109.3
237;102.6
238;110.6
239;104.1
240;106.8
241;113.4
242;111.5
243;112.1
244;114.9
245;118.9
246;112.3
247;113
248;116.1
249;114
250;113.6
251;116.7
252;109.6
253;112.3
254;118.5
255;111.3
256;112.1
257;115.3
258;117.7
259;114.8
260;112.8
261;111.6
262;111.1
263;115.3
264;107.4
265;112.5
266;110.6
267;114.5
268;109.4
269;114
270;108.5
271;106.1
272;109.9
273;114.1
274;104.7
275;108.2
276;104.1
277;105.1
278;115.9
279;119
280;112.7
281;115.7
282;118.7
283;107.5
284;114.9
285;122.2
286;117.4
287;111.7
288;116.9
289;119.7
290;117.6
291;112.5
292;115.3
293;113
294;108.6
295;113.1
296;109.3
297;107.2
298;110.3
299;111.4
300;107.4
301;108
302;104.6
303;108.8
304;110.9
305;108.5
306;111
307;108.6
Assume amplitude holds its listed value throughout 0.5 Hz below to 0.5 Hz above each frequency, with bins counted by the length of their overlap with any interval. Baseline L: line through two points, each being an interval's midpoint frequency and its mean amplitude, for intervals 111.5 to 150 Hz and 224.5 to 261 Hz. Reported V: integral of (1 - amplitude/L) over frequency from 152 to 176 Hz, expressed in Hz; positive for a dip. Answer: 3.9 Hz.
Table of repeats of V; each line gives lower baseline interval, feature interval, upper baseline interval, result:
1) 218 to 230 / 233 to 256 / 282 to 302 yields 1.2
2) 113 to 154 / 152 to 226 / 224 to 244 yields 3.0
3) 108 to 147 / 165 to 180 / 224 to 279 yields 0.6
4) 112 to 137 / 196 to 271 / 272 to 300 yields 7.2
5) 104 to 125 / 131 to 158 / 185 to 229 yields 3.5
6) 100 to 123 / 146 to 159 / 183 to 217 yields 3.4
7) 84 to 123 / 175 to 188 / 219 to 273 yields -0.6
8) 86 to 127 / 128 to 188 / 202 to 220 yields 2.3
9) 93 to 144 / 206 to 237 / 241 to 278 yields 1.3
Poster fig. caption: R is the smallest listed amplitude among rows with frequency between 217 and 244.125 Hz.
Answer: 102.6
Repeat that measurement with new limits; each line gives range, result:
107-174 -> 86.88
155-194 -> 88.68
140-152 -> 93.25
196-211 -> 114.1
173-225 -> 111.4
